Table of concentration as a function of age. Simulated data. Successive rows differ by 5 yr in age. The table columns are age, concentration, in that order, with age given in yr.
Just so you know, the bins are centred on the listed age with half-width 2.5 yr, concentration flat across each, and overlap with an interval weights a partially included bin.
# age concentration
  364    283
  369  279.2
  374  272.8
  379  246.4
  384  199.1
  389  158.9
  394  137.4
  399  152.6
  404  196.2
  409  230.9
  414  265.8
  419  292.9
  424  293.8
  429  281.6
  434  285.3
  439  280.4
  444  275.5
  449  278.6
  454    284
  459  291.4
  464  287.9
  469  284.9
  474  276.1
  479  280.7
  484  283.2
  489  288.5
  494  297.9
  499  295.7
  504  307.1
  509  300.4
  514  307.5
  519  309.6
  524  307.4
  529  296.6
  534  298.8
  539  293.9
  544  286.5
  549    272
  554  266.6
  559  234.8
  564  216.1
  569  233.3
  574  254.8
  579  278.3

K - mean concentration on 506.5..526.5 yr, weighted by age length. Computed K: 306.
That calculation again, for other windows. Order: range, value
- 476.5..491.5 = 284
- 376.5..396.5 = 185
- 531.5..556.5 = 284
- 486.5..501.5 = 294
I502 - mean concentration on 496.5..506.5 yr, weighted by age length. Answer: 301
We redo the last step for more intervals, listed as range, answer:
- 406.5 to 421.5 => 263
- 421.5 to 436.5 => 287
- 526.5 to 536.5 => 298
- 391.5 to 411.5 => 179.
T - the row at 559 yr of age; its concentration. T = 234.8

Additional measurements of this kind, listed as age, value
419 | 292.9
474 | 276.1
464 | 287.9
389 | 158.9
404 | 196.2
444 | 275.5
